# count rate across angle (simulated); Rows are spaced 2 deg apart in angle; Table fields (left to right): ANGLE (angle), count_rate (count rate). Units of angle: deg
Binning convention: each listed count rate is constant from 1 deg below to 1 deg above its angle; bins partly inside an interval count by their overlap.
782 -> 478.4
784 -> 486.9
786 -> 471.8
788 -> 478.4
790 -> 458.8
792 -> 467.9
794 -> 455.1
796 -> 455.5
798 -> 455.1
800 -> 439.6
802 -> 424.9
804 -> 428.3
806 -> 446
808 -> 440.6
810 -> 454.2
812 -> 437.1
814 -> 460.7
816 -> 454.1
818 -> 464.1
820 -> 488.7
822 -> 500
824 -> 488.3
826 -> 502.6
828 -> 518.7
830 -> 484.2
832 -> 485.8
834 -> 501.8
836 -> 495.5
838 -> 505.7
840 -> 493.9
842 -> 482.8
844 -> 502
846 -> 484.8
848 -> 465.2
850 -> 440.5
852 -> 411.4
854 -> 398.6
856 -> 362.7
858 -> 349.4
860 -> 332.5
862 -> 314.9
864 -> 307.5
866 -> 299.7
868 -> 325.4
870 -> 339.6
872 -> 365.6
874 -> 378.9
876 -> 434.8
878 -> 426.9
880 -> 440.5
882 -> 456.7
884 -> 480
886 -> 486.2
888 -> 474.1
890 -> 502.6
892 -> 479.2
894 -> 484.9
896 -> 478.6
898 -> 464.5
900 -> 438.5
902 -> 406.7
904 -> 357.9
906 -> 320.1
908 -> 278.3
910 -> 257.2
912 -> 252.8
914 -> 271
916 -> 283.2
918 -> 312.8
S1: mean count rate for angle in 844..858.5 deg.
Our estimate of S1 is 424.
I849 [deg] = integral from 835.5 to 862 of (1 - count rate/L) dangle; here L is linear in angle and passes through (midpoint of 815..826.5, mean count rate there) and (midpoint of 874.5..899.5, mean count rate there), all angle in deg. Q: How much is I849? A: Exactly 2.3 deg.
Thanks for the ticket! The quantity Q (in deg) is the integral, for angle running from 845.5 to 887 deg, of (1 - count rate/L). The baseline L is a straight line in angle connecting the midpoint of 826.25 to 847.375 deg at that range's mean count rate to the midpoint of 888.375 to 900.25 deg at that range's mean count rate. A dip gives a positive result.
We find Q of 7.82 deg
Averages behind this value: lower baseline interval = 495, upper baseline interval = 477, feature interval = 394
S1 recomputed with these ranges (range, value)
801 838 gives 472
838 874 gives 395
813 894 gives 440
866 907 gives 424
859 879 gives 353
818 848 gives 493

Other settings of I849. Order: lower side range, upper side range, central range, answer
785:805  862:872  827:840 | -3.9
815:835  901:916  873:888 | -3.3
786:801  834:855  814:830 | -0.7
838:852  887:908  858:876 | 4.6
